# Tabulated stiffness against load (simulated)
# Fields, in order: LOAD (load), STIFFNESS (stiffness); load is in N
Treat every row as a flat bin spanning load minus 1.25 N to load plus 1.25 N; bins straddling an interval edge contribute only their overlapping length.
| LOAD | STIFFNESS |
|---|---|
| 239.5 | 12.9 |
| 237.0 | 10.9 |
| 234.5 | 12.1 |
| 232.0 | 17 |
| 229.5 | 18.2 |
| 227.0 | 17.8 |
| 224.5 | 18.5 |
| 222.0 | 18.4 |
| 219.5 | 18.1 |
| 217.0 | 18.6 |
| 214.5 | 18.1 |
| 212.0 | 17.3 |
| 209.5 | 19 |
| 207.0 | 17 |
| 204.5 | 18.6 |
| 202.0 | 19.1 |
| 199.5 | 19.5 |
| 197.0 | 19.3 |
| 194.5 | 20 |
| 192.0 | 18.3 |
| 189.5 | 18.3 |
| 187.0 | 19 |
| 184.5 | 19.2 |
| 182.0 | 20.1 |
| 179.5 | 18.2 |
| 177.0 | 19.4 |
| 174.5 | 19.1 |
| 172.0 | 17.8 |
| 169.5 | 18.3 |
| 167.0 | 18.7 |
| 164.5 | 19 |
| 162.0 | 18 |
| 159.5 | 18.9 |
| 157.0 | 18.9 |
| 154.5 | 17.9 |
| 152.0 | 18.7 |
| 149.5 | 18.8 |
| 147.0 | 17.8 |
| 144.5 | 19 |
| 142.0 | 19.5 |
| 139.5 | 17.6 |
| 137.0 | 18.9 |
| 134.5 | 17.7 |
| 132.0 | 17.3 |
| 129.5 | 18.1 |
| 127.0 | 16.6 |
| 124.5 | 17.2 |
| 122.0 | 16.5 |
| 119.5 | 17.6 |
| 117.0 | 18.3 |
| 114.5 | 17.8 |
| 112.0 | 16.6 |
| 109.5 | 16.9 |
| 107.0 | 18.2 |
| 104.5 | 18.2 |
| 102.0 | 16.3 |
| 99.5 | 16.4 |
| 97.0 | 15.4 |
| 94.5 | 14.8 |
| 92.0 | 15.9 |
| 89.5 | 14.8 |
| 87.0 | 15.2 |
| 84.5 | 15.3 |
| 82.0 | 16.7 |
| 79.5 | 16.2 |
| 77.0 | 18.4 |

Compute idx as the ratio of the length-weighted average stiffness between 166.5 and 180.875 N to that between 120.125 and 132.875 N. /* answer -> 1.1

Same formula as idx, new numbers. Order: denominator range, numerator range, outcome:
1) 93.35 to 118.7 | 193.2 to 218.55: 1.10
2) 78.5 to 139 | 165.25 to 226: 1.11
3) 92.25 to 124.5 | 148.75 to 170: 1.10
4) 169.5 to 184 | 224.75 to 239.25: 0.81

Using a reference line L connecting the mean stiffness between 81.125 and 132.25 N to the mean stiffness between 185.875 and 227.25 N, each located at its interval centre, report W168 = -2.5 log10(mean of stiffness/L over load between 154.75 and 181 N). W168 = -0.05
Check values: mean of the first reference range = 16.7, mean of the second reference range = 18.5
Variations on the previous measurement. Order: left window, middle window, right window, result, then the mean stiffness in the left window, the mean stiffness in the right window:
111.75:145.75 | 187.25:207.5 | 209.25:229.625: -0.04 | 17.8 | 18.2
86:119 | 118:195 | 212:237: -0.10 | 16.6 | 17.1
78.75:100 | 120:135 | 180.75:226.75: -0.04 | 15.6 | 18.7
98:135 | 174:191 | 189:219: -0.04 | 17.3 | 18.6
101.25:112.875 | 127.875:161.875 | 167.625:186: -0.01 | 17.3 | 18.9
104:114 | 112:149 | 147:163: 0.01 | 17.4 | 18.5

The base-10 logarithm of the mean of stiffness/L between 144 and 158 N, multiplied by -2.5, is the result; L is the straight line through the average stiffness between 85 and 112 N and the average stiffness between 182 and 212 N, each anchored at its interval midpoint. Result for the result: -0.05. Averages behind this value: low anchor 16.2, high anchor 18.8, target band 18.5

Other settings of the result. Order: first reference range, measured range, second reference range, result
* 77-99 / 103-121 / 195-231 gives -0.088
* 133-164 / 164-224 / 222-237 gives -0.084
